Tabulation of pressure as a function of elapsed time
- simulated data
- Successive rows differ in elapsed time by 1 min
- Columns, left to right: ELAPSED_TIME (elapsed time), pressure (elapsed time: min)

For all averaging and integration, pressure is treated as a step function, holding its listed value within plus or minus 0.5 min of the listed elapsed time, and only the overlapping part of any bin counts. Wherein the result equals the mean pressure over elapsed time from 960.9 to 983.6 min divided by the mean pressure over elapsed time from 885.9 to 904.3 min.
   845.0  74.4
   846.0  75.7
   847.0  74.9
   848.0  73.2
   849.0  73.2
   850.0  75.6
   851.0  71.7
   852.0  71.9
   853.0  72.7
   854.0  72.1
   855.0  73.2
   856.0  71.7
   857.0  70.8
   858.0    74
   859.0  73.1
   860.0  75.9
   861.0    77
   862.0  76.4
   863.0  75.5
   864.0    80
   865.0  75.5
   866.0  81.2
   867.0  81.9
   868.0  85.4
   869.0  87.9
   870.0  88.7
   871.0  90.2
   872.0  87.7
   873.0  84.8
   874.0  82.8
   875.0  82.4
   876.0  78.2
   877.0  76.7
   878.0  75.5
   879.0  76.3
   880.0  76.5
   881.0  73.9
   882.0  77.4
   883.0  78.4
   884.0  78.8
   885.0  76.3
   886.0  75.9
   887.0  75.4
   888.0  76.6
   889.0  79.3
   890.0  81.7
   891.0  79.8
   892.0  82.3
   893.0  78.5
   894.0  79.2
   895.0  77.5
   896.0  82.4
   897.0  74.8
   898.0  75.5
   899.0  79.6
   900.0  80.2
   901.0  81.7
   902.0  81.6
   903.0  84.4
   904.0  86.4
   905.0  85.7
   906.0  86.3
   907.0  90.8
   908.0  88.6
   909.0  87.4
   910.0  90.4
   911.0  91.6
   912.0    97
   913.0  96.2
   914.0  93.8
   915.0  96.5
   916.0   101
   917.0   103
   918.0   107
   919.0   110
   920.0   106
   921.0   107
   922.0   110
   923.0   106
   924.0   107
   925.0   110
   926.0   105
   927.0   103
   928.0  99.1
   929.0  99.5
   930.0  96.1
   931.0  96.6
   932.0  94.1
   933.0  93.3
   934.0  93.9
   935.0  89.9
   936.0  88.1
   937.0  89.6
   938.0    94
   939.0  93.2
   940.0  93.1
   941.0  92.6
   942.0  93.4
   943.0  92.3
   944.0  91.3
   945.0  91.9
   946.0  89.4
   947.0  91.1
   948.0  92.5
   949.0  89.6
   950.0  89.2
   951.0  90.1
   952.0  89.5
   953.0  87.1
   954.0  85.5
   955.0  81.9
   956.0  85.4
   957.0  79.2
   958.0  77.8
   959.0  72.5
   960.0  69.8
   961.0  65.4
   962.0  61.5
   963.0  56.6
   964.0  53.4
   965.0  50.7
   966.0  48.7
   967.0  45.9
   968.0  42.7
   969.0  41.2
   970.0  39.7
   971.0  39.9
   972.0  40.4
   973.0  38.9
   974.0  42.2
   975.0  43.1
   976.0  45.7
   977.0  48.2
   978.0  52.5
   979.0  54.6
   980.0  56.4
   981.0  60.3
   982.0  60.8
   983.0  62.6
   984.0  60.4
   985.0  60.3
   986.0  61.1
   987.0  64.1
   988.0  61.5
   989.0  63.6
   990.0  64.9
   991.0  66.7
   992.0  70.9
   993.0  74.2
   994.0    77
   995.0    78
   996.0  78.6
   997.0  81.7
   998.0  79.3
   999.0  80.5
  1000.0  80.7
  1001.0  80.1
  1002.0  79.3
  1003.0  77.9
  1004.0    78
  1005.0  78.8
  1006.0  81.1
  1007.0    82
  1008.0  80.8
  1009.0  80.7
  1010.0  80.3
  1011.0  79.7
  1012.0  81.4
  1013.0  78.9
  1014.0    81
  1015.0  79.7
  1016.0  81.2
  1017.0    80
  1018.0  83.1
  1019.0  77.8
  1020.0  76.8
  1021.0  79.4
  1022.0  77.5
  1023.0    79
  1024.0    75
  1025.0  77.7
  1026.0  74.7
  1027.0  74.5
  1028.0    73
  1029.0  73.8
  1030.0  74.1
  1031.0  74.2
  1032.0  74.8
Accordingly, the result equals 0.63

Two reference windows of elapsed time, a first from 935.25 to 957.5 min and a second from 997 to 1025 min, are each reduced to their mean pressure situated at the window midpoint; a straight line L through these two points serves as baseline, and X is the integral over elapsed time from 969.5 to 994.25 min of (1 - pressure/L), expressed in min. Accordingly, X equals 8.2 min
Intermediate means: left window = 89.5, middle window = 56.2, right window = 79.6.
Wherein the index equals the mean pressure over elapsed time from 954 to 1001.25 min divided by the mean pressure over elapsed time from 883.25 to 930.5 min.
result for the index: 0.7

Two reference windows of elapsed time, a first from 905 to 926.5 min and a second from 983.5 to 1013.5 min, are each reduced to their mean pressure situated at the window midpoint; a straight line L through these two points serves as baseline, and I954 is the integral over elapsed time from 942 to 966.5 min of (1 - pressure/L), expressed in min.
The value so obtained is 2.6 min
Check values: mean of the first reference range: 99.2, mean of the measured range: 78.7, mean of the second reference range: 74.8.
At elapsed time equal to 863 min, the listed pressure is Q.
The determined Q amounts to 75.5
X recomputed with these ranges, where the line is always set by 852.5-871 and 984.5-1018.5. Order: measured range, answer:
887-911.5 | -1.6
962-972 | 3.9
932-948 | -3.1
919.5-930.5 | -3.9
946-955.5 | -1.5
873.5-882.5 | 0.0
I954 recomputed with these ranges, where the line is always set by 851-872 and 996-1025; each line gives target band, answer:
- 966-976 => 4.68 min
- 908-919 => -2.55 min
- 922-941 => -4.55 min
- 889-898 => -0.12 min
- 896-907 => -0.53 min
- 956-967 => 2.13 min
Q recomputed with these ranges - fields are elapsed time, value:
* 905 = 85.7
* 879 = 76.3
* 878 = 75.5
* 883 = 78.4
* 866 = 81.2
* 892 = 82.3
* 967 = 45.9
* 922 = 110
